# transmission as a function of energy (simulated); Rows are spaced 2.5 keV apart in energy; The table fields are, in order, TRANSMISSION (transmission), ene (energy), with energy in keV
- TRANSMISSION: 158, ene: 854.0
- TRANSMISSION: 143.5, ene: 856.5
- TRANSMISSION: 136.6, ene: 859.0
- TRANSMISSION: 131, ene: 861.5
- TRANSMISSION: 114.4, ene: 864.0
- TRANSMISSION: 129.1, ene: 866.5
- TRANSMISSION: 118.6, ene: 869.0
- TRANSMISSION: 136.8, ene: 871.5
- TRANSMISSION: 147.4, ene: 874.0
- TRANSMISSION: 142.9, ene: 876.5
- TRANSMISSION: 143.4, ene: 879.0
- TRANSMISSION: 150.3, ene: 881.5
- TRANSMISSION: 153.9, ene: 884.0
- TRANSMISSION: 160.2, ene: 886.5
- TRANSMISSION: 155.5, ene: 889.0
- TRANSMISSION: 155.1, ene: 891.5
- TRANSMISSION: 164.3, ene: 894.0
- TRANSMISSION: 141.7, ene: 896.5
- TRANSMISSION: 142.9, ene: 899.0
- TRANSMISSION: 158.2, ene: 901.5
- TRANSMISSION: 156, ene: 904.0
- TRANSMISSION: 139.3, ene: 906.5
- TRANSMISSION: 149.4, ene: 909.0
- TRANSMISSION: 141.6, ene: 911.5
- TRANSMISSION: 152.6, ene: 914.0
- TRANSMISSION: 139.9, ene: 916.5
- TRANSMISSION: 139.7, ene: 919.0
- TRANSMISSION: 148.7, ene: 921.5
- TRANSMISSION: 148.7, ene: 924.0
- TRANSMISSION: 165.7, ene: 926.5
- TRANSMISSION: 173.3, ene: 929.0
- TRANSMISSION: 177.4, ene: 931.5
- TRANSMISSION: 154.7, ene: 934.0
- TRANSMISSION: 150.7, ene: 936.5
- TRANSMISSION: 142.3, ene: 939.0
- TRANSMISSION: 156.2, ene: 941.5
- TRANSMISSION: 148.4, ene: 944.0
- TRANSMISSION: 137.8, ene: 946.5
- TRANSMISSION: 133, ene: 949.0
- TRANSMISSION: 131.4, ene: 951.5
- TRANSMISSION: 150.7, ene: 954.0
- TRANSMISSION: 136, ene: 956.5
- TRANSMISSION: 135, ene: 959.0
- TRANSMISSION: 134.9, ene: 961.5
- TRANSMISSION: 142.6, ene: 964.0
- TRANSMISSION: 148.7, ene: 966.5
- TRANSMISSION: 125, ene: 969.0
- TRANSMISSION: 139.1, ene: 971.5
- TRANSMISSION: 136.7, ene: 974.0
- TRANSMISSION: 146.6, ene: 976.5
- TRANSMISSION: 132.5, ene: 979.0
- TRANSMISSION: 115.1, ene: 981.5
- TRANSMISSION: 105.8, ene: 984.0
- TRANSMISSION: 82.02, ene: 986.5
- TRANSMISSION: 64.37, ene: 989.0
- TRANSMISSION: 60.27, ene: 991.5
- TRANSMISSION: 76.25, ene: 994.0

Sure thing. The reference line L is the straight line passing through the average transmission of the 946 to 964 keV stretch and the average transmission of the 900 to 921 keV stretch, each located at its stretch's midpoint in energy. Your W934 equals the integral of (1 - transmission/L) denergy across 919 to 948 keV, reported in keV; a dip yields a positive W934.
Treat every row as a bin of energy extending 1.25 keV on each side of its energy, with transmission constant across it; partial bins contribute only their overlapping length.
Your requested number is -2.45 keV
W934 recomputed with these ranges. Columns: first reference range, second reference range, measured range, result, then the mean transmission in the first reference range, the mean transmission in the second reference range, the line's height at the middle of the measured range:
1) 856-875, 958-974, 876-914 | -4.92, 132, 138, 133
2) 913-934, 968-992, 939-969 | -1.98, 156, 112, 132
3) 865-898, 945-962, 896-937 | -3.02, 146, 137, 142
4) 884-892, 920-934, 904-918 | 1.23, 157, 162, 160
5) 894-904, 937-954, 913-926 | 0.02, 151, 143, 147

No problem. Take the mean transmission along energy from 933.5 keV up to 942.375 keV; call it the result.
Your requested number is 150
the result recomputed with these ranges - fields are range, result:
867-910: 148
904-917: 146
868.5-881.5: 140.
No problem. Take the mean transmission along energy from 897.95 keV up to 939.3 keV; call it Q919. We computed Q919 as 152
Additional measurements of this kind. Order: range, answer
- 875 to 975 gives 148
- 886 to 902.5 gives 154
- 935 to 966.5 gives 142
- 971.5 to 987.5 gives 122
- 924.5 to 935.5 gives 166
